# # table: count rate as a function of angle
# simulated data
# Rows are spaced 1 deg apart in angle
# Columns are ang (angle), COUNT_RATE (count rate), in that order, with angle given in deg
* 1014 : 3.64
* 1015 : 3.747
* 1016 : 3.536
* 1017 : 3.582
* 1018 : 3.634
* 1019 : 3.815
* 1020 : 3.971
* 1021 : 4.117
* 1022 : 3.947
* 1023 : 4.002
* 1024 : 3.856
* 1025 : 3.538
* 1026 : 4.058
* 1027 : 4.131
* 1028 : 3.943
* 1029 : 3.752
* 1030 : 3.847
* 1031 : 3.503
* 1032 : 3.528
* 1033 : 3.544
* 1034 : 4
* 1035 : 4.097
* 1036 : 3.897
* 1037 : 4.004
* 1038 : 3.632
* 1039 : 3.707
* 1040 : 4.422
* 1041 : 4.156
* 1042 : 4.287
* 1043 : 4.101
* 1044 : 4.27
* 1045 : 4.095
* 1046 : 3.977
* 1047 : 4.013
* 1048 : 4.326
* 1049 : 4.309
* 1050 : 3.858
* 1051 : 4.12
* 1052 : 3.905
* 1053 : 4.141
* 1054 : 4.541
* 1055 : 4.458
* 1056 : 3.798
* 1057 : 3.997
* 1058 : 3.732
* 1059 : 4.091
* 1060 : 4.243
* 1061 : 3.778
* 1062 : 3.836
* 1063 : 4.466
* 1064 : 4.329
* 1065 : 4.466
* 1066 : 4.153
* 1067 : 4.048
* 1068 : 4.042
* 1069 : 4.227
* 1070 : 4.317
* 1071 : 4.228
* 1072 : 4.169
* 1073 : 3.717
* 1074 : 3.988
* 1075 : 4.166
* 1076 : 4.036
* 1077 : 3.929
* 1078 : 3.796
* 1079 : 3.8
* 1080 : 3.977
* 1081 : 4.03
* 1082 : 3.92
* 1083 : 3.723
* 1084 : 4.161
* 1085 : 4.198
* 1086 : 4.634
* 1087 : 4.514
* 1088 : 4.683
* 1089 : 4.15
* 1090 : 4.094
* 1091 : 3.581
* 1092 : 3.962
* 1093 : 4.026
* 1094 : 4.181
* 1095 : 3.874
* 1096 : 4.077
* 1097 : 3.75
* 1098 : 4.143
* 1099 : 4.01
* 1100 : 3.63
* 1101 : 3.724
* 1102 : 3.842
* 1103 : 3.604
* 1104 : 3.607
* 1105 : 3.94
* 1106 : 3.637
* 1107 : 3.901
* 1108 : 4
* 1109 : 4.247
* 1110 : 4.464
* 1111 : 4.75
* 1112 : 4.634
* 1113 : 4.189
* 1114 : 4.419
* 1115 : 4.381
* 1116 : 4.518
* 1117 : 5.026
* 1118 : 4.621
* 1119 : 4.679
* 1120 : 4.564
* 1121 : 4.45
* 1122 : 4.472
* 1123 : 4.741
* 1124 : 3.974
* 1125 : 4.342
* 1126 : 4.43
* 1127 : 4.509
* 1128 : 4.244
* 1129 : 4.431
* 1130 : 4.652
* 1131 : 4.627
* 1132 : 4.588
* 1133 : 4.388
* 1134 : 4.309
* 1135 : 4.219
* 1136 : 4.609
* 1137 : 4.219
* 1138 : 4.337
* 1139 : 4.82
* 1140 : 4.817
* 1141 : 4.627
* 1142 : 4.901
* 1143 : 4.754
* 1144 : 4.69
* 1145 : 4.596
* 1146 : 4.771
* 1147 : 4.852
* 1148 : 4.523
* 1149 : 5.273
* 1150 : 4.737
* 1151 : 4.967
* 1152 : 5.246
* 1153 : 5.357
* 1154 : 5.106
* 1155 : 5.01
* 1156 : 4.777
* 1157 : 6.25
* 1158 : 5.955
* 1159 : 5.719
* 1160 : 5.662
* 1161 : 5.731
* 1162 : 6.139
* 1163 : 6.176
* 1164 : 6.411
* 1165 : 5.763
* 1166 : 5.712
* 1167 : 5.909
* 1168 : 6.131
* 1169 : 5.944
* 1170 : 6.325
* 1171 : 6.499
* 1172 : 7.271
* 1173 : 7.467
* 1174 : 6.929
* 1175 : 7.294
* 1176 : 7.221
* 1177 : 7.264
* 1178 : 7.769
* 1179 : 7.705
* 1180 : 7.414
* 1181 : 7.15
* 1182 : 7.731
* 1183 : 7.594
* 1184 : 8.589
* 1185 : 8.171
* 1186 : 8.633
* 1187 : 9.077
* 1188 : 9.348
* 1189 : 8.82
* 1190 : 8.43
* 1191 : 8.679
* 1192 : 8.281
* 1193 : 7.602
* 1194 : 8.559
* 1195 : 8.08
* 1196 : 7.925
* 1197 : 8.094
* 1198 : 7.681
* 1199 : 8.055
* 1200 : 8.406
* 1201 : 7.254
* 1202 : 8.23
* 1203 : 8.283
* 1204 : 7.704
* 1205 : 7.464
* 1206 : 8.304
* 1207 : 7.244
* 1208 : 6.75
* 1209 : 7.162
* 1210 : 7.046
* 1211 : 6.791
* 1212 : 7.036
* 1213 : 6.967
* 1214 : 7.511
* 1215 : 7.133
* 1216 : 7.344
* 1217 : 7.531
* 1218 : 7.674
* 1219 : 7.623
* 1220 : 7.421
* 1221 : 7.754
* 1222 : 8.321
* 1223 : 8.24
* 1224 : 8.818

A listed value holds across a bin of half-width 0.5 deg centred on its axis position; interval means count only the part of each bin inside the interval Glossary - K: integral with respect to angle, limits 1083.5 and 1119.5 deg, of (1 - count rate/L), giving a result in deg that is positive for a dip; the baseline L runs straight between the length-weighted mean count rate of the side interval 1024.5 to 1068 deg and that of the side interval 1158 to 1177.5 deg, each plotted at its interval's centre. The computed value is 6.6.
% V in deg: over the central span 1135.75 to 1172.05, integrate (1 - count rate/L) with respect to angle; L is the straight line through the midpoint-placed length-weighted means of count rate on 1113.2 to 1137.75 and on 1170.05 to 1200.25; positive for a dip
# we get 4.54 deg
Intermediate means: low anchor 4.47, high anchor 7.9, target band 5.35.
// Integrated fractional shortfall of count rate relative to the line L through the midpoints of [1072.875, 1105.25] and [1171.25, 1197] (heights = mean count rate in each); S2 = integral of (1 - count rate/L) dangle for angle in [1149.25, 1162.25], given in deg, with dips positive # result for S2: 2.6 deg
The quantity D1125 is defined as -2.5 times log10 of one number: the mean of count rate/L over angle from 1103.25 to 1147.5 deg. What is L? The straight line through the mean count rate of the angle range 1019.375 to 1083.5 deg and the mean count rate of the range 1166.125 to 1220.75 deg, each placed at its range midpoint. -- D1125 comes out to 0.30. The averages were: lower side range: 4.02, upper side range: 7.59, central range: 4.45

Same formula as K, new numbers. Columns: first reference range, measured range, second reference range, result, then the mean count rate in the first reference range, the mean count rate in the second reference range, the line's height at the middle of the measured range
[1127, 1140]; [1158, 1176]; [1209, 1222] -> -2.10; 4.47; 7.35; 5.65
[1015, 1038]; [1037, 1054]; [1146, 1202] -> 0.50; 3.83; 6.88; 4.22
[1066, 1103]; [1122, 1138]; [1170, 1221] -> 3.23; 4.03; 7.71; 5.54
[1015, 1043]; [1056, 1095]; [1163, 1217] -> 6.56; 3.87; 7.5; 4.92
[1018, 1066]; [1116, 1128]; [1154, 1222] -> 2.64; 4.01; 7.27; 5.8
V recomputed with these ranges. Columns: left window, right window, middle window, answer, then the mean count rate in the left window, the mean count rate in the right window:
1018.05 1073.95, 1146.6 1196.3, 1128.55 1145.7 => 4.2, 4.02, 6.78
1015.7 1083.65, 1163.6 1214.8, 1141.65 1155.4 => 3.4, 4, 7.52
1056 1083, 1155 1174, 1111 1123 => 1.2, 4.05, 6.1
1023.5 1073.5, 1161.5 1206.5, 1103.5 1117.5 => 3.4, 4.03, 7.54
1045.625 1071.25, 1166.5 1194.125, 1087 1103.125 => 3.7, 4.13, 7.62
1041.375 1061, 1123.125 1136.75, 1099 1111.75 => 1.1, 4.11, 4.42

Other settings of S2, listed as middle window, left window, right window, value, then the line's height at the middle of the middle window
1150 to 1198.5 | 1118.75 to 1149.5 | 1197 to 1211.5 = -4.7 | 6.31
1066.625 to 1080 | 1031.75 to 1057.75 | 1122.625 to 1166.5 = 0.8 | 4.31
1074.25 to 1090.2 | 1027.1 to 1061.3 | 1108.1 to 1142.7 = 0.5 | 4.24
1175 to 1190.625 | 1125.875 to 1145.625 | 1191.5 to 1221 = -3.4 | 6.6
